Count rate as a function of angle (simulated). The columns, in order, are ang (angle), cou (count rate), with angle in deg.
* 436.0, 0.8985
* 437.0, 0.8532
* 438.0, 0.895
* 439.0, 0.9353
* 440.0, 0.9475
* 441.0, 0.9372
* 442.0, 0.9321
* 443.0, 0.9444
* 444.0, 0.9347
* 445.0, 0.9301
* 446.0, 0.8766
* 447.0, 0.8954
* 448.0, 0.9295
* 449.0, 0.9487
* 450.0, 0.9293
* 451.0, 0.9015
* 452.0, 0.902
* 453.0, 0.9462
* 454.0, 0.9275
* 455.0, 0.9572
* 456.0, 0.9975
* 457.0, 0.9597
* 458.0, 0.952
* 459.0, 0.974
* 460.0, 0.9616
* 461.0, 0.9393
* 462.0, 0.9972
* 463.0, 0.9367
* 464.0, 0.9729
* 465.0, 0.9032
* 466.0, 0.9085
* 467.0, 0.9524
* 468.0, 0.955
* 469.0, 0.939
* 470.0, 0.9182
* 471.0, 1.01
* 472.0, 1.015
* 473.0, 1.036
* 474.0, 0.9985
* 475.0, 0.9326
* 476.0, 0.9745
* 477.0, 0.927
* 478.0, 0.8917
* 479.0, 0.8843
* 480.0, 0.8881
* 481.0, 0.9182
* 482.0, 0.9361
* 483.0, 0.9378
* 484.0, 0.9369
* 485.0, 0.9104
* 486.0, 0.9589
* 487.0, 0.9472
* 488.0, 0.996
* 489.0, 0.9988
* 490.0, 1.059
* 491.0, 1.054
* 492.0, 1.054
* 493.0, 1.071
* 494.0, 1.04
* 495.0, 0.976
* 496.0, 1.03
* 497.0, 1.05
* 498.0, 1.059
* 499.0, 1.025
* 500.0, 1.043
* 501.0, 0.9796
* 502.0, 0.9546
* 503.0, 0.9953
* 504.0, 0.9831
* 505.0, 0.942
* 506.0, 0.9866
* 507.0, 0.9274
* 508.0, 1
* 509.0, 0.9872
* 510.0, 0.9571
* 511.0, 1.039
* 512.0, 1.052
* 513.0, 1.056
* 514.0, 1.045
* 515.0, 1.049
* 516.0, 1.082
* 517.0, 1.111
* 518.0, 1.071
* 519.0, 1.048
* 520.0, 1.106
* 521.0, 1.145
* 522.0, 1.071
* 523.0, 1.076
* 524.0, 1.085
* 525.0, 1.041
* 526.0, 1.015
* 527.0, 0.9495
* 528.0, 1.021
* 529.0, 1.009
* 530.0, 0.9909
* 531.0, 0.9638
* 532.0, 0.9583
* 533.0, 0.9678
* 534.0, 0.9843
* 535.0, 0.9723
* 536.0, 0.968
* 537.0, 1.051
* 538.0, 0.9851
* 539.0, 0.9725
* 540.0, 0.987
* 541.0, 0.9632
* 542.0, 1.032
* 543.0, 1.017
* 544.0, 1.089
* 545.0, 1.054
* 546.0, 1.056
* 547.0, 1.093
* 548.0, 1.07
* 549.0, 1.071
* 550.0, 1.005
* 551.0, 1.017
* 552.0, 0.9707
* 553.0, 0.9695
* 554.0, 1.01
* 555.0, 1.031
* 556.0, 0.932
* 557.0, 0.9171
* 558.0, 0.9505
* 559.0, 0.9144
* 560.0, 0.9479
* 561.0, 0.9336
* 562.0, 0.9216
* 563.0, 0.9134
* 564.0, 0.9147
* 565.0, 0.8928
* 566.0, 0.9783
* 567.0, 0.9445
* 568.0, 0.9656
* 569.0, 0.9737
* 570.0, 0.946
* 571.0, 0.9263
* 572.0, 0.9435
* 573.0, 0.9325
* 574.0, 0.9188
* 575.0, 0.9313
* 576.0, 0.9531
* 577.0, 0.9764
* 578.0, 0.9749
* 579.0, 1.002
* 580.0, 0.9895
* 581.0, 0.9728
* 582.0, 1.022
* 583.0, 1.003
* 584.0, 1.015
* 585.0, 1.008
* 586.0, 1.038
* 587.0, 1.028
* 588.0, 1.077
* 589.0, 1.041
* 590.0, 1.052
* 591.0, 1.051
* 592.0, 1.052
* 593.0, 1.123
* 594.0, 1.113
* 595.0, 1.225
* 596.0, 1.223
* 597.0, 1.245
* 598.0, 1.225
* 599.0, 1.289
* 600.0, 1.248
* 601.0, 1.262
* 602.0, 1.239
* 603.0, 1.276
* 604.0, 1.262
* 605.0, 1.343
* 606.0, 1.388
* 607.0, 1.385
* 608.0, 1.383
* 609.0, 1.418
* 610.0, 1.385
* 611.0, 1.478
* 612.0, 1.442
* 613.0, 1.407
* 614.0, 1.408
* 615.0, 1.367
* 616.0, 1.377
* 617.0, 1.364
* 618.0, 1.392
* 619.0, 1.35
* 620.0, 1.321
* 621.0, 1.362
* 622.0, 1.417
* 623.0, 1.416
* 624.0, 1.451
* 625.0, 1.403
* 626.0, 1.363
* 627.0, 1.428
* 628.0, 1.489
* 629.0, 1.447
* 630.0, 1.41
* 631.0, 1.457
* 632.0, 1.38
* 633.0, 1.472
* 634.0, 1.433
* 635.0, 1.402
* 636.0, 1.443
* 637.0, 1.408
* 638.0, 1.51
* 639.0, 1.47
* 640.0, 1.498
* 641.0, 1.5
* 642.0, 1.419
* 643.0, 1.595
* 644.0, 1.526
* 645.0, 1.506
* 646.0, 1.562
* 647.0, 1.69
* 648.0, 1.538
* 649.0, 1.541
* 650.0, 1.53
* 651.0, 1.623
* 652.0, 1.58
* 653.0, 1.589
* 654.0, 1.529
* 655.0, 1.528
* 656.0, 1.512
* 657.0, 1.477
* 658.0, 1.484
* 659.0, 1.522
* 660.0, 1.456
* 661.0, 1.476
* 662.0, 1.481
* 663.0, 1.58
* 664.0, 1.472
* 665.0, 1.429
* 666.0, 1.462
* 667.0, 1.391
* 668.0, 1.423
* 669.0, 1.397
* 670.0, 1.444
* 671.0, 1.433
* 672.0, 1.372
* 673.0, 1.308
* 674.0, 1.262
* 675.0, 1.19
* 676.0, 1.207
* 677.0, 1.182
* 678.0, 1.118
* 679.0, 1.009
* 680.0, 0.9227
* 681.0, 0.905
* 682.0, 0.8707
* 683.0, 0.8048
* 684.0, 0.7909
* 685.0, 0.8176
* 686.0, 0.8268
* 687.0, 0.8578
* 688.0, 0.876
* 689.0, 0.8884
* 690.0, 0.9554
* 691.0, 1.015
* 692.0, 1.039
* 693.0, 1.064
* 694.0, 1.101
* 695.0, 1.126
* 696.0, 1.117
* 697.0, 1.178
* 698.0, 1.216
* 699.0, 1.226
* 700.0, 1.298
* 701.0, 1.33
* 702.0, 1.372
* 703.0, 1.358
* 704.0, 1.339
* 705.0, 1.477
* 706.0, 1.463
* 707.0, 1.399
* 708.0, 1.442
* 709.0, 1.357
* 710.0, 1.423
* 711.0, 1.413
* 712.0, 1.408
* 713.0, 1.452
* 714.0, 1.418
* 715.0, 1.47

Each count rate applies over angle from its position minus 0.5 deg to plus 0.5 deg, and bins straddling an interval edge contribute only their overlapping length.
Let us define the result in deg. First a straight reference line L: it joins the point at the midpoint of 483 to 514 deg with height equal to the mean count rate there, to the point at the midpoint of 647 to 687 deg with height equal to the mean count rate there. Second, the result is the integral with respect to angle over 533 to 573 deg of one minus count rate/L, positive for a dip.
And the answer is 4.4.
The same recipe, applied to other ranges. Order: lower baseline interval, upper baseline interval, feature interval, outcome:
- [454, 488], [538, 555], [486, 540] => -1.5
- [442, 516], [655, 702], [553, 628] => -2.7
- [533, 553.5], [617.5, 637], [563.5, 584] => 3.5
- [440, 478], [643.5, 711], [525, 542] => 1.2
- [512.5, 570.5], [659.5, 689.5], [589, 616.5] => -4.8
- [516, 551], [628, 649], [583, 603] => 2.4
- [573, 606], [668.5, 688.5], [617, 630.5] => -3.8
